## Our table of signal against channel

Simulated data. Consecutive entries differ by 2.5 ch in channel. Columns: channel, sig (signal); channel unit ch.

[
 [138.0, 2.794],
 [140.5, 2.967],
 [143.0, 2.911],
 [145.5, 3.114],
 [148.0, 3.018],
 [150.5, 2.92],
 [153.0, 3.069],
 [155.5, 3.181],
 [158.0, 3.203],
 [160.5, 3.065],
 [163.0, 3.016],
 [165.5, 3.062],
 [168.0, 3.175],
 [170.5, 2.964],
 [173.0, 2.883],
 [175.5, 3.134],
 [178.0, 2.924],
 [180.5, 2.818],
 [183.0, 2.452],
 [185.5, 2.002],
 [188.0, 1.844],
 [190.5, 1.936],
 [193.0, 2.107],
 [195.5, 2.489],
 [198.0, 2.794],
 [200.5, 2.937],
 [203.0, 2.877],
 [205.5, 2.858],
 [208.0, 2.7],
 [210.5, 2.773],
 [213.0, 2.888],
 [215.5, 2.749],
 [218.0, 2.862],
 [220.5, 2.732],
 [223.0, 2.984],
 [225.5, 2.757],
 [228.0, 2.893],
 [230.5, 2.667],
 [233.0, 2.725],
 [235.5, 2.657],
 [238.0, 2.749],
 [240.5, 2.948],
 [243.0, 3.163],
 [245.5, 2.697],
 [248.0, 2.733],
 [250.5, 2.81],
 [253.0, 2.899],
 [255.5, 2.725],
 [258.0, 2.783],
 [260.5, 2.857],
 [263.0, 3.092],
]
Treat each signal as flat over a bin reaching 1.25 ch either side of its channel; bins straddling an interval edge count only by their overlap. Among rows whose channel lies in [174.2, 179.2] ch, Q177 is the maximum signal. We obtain 3.134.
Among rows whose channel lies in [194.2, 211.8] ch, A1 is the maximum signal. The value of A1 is 2.937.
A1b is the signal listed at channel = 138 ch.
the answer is 2.794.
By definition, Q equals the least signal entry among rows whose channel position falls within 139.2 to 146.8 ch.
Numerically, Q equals 2.911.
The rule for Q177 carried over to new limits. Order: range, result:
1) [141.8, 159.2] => 3.203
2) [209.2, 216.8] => 2.888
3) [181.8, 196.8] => 2.489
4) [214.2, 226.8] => 2.984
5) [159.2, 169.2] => 3.175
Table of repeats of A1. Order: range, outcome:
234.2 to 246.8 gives 3.163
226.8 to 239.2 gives 2.893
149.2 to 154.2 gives 3.069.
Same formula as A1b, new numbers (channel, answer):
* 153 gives 3.069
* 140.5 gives 2.967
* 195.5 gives 2.489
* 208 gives 2.7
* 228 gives 2.893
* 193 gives 2.107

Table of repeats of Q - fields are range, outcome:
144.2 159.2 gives 2.92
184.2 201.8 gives 1.844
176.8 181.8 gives 2.818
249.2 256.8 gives 2.725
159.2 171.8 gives 2.964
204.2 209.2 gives 2.7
